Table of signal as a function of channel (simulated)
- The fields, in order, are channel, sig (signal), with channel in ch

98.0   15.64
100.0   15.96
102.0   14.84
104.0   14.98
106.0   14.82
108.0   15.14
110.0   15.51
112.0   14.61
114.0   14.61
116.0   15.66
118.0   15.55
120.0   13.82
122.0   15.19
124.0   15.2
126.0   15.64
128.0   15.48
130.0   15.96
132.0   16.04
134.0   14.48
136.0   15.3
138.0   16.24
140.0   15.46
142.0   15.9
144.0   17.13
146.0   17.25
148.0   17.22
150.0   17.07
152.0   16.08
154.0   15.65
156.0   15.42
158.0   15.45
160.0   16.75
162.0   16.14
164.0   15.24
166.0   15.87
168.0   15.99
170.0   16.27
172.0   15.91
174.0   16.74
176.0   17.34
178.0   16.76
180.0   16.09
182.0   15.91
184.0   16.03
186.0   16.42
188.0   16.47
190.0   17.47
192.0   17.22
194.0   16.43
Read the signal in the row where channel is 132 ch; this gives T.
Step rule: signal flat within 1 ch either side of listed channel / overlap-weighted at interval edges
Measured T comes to 16.04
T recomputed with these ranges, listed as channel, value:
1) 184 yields 16.03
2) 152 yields 16.08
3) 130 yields 15.96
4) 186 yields 16.42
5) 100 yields 15.96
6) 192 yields 17.22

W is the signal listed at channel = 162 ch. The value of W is 16.14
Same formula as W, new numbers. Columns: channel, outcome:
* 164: 15.24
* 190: 17.47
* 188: 16.47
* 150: 17.07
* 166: 15.87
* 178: 16.76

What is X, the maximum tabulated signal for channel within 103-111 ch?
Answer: 15.51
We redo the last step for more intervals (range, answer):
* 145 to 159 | 17.25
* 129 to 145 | 17.13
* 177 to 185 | 16.76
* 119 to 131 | 15.96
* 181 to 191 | 17.47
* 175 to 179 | 17.34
